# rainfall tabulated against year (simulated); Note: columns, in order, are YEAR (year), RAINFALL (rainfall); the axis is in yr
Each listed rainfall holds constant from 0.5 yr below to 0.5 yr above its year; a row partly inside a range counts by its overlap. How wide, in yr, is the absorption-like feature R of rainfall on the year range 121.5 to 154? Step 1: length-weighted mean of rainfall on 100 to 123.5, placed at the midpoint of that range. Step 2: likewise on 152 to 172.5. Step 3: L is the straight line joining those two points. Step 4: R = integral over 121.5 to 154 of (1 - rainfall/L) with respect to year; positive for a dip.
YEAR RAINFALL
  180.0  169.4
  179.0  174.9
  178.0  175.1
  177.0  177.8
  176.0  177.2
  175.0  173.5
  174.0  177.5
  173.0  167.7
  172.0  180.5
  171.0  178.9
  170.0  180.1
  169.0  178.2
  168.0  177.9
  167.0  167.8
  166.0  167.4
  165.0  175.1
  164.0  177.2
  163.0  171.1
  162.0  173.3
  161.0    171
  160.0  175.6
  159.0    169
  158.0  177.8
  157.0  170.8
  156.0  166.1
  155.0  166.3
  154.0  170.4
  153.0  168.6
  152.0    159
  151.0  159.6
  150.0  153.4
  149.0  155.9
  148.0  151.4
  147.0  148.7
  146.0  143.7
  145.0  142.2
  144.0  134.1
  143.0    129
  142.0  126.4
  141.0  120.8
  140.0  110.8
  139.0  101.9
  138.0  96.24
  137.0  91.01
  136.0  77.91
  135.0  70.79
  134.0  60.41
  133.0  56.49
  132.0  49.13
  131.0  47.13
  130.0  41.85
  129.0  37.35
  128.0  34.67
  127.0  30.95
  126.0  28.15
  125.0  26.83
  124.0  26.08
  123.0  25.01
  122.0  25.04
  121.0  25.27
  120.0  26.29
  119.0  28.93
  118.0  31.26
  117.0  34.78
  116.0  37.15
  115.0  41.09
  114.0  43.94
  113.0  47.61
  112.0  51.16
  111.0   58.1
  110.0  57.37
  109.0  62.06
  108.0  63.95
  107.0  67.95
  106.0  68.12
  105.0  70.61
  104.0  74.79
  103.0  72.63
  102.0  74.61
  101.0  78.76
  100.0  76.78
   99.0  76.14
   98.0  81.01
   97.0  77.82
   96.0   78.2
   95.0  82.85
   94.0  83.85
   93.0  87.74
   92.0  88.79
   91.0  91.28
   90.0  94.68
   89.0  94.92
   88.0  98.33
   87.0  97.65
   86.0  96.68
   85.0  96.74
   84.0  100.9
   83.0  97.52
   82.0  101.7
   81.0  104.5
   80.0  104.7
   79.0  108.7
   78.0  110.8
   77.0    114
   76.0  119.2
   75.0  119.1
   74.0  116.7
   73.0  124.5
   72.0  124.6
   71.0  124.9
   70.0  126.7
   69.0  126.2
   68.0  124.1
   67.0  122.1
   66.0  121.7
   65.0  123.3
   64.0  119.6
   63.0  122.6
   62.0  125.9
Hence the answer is 7.9 yr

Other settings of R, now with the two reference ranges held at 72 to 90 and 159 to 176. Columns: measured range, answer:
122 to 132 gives 7.7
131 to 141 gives 4.7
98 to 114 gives 7.5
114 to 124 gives 7.7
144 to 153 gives 0.4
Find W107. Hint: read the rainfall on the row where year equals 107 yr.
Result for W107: 67.95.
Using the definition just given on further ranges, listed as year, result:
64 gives 119.6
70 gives 126.7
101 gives 78.76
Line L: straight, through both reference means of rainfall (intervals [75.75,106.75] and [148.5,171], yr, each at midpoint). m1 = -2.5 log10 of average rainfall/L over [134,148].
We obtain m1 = 0.29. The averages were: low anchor 90.1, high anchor 170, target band 114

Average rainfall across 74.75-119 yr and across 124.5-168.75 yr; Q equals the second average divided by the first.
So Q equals 1.6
